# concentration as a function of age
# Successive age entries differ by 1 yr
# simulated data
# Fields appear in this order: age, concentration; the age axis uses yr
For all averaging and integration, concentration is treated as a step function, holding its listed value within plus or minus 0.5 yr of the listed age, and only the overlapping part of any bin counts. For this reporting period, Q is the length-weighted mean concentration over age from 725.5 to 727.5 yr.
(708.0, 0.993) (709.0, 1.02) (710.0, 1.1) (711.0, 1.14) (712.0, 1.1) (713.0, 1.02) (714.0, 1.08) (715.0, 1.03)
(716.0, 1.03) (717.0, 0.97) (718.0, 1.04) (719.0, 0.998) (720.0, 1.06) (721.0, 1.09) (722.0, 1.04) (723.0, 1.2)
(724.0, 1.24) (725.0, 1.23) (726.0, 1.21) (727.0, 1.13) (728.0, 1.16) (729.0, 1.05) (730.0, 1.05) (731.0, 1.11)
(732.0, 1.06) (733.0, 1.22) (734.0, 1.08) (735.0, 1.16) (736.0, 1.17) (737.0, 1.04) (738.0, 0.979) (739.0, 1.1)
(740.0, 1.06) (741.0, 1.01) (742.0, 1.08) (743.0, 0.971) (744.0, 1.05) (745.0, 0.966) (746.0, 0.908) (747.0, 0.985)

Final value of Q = 1.17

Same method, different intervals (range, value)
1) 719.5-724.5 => 1.13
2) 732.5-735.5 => 1.15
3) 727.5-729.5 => 1.1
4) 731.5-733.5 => 1.14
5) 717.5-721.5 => 1.05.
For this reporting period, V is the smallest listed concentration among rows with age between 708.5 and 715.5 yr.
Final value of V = 1.02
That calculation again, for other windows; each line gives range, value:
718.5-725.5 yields 0.998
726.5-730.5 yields 1.05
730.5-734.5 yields 1.06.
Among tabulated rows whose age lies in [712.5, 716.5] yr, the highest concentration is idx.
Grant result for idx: 1.08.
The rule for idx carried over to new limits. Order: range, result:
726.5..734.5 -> 1.22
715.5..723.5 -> 1.2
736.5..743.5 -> 1.1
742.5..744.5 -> 1.05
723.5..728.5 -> 1.24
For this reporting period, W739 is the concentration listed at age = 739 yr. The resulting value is 1.1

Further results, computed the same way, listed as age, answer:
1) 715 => 1.03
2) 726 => 1.21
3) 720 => 1.06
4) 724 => 1.24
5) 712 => 1.1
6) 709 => 1.02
